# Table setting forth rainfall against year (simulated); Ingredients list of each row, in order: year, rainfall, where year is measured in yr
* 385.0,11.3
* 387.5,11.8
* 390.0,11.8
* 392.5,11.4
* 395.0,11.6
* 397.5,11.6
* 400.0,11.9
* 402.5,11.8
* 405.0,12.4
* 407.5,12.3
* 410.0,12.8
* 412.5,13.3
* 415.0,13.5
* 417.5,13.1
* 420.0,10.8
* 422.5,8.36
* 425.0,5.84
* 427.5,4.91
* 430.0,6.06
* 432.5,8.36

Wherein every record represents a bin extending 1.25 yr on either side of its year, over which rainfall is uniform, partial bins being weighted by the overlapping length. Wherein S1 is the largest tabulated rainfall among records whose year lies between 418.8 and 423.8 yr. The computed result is 10.8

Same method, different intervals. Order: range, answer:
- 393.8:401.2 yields 11.9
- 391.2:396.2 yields 11.6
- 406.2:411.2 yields 12.8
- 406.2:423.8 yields 13.5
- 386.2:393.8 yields 11.8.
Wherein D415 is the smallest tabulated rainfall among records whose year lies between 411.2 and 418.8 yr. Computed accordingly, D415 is 13.1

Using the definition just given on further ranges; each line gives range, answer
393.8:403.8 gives 11.6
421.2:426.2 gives 5.84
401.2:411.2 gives 11.8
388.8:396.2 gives 11.4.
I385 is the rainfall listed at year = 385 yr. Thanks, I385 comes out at 11.3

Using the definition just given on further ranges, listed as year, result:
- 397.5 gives 11.6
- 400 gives 11.9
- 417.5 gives 13.1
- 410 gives 12.8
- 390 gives 11.8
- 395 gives 11.6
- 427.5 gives 4.91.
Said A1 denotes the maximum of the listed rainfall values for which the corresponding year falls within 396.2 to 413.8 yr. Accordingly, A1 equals 13.3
